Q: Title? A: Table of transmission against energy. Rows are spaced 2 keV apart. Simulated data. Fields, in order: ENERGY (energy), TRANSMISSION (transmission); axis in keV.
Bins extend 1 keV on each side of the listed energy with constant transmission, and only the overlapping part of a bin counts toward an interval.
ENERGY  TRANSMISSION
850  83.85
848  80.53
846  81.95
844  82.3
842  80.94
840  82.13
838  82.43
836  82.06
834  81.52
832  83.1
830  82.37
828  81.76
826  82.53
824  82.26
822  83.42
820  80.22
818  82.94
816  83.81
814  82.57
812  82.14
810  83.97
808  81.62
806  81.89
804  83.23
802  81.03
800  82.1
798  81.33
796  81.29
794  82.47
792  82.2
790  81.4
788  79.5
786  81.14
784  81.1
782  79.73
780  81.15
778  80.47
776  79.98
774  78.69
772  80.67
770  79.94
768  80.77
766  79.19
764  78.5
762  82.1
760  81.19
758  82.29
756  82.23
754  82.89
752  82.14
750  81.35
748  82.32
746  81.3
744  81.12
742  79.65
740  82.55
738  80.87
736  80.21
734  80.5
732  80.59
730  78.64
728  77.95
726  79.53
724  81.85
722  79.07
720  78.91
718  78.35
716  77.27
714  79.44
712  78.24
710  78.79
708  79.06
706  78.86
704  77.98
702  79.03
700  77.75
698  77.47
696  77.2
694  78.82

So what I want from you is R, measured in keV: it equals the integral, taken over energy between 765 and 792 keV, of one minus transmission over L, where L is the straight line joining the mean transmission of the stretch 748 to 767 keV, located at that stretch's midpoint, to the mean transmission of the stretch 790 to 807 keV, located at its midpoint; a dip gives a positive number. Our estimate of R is 0.4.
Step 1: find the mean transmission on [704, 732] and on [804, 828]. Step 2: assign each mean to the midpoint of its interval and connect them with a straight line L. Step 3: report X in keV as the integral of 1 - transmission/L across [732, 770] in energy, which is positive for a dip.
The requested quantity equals -0.5 keV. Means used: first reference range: 78.9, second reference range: 82.5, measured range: 81.1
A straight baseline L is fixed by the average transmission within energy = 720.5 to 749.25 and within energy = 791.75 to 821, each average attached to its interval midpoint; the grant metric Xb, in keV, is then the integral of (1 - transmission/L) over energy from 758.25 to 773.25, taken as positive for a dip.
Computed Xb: 0.14 keV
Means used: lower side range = 80.4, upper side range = 82.2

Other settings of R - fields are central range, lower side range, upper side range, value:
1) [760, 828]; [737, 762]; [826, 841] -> 0.5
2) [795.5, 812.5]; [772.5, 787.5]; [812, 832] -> -0.1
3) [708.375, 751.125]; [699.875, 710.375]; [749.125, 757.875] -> 0.3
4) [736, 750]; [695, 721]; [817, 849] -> -0.3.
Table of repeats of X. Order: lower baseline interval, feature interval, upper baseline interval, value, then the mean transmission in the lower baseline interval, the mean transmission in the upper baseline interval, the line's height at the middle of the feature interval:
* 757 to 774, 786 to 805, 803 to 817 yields 0.1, 80.5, 82.7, 82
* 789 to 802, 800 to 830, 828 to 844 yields -0.2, 81.7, 82.1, 81.9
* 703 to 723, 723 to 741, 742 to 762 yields 0.0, 78.6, 81.8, 80.1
